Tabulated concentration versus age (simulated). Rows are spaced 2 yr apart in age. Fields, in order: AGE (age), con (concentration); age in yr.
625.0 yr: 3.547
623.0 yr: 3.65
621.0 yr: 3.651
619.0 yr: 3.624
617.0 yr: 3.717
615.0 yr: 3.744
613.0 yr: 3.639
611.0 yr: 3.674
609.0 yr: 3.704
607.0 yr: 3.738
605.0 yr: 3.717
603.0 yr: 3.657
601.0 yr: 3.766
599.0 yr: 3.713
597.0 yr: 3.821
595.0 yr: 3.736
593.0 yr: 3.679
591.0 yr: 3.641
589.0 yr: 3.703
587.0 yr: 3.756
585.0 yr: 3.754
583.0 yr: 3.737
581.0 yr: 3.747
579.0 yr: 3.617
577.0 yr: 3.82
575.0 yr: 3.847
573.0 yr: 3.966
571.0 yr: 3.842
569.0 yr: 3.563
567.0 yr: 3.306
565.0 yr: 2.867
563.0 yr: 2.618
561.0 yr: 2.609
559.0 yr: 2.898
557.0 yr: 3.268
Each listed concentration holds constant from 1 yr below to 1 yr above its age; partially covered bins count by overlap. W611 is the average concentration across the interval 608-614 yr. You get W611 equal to 3.67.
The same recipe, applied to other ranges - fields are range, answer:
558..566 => 2.75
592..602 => 3.74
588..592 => 3.67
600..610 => 3.72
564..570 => 3.25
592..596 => 3.71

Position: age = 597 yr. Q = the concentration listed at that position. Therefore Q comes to 3.821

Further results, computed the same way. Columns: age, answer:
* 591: 3.641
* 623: 3.65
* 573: 3.966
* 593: 3.679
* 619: 3.624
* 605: 3.717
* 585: 3.754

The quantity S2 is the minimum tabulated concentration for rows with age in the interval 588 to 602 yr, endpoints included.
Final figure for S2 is 3.641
